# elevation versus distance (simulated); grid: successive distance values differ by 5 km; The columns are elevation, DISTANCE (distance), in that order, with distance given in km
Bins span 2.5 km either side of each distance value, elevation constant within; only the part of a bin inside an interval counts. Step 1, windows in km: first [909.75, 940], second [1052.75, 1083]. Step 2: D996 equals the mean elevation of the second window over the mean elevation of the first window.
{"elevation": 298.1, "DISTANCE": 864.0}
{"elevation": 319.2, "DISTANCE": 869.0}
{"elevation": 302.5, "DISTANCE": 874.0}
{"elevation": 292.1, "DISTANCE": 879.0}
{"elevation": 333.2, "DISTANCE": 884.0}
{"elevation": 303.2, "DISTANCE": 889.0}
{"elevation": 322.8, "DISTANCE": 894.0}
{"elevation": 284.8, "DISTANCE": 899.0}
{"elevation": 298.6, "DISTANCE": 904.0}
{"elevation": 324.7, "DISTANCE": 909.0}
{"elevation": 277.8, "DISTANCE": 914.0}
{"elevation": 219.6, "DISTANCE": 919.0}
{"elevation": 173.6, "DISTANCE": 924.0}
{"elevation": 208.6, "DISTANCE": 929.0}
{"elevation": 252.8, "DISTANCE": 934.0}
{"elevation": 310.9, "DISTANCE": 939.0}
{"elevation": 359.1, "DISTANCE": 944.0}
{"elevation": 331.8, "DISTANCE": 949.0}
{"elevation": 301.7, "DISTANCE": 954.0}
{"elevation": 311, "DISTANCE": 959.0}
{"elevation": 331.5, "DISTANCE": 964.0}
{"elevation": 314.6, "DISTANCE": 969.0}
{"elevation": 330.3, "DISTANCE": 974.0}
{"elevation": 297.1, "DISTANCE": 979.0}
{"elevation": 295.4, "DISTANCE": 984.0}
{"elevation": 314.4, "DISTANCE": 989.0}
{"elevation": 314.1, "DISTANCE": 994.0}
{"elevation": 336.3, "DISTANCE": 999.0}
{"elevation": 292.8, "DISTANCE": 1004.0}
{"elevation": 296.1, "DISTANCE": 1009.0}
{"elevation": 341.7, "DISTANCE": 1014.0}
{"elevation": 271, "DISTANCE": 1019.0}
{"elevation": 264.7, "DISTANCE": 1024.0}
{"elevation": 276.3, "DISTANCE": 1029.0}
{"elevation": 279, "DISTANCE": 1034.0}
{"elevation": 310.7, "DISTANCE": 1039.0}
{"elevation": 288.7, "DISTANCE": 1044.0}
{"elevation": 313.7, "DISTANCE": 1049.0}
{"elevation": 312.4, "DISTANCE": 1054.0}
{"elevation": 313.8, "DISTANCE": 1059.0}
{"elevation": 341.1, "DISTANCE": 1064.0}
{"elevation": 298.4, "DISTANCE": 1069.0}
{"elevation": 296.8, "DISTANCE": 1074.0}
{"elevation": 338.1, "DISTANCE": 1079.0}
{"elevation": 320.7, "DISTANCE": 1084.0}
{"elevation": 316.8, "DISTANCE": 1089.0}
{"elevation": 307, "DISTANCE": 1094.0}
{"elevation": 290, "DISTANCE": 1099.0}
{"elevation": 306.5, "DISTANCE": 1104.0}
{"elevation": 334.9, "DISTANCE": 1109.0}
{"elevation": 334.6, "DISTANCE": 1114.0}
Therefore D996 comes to 1.31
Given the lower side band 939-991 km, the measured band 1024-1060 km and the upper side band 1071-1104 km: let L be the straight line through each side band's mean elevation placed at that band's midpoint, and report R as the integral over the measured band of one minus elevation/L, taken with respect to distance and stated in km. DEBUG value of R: 2.0 km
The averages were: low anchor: 318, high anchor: 311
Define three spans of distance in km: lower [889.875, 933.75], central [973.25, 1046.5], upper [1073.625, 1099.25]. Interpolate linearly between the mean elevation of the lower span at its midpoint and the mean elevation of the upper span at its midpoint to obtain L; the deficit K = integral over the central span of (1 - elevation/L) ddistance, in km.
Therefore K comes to -1.9 km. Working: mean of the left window 265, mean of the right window 315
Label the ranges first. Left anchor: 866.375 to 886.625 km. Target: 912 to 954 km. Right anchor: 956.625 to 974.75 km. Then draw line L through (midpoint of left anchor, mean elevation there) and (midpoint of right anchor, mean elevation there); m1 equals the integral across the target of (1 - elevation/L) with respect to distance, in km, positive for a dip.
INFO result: 6.5 km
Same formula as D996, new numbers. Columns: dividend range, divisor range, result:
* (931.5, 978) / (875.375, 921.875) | 1.07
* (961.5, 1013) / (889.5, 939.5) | 1.17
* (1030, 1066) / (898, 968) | 1.07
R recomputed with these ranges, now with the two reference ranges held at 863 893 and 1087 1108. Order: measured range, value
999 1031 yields 1.4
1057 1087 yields -1.1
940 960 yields -1.1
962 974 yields -0.6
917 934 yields 5.6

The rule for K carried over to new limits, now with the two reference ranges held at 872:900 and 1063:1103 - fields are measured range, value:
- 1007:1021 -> 0.3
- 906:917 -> 0.4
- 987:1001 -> -0.5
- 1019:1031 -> 1.6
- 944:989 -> -1.0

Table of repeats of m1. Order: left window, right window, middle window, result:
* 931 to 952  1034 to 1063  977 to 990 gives 0.3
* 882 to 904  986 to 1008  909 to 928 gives 4.5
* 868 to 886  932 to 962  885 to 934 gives 6.6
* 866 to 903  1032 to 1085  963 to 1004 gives -0.7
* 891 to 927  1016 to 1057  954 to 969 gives -2.0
